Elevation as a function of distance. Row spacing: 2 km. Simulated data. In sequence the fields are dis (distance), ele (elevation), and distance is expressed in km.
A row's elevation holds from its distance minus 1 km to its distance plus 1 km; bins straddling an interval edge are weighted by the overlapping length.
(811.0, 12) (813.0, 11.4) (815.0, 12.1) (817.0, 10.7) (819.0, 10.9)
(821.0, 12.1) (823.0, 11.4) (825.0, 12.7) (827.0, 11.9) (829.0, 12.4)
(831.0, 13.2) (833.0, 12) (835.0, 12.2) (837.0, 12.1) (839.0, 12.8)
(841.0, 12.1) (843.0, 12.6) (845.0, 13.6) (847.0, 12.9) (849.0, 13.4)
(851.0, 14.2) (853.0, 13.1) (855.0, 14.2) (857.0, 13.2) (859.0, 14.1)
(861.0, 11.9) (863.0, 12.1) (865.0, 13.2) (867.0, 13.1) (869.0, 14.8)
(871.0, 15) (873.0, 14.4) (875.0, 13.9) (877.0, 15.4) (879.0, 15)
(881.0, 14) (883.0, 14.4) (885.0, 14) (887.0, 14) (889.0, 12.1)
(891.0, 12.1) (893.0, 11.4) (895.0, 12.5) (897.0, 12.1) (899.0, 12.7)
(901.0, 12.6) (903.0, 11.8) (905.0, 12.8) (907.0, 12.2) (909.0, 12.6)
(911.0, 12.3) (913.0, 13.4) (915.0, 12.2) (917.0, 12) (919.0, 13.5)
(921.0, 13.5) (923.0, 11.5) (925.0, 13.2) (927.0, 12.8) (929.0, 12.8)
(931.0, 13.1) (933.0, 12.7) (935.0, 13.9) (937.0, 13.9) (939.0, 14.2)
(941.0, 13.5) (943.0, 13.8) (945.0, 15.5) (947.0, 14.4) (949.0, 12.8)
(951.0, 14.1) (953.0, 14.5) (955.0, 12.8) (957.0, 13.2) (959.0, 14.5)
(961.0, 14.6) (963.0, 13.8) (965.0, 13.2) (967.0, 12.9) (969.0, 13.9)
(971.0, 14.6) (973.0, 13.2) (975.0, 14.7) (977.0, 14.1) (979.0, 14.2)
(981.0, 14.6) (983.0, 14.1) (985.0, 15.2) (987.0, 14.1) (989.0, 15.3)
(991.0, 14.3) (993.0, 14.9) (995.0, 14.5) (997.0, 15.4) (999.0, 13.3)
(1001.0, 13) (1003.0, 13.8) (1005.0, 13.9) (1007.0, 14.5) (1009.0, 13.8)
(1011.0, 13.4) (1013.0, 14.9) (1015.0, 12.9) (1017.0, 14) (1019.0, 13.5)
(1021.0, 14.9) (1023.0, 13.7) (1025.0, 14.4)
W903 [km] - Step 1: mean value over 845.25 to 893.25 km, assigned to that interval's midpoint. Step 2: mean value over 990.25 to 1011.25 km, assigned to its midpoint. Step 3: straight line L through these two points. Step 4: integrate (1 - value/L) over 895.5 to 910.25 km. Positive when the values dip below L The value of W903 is 1.4 km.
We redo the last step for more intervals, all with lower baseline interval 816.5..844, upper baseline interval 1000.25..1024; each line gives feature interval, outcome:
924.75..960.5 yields -1.3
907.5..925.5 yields 0.4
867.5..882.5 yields -2.4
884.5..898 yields 0.2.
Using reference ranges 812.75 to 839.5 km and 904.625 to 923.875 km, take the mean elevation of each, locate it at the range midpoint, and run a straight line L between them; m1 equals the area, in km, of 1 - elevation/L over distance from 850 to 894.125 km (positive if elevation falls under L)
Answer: -4.7 km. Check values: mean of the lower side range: 12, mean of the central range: 13.6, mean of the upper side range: 12.6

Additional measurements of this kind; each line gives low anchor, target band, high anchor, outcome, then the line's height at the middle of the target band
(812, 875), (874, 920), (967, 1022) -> 0.92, 13.3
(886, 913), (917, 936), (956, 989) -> 0.15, 13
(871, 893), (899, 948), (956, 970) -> 2.52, 13.8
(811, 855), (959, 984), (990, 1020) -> -0.58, 13.7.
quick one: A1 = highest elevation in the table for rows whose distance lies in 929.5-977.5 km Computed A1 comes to 15.5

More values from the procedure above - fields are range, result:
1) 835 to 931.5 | 15.4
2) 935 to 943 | 14.2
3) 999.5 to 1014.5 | 14.9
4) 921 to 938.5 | 13.9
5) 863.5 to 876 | 15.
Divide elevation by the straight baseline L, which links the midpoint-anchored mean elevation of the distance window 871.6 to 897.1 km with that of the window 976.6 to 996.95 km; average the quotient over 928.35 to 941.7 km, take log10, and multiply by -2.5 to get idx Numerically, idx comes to 0.05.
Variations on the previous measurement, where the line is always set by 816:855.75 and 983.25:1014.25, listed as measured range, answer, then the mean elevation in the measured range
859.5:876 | -0.06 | 13.6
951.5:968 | 0.01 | 13.7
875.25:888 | -0.11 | 14.4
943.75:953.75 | -0.04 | 14.2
